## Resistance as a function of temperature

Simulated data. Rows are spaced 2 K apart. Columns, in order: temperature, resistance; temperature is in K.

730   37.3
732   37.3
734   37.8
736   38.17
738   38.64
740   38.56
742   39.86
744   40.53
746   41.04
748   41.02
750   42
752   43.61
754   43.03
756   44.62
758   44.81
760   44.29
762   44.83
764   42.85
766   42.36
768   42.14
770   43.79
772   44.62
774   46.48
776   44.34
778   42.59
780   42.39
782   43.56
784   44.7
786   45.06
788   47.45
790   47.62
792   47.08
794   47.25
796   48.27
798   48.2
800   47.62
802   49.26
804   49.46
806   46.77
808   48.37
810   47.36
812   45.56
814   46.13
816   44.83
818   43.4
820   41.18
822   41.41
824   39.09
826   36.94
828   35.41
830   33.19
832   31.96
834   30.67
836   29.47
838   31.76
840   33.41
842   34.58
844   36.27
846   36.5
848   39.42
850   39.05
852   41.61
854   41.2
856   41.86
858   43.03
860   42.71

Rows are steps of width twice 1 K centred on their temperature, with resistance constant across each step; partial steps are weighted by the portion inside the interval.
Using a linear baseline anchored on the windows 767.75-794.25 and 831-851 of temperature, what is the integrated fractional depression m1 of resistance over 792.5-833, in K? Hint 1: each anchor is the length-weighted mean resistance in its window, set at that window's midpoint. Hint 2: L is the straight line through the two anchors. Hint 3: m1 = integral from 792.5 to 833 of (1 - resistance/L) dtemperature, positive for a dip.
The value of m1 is -4.3 K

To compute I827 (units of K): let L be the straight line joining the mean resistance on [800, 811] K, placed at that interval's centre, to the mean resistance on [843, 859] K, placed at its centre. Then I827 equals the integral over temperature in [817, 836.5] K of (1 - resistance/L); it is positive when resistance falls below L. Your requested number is 3.49 K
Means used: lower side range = 48.2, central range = 36.4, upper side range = 39.9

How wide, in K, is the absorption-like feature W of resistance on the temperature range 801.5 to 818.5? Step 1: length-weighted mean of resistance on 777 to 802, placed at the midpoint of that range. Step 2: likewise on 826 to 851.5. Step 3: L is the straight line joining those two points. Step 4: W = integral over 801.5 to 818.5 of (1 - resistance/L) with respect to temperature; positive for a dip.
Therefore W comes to -2.3 K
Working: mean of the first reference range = 46.1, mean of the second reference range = 34.6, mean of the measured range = 46.8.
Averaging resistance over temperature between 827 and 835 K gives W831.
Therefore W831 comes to 32.8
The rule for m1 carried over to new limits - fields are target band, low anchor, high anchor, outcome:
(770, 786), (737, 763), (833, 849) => -1.8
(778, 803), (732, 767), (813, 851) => -4.5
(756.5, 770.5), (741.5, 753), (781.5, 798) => -0.1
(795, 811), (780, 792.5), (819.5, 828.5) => -2.1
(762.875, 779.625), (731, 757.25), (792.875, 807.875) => 0.2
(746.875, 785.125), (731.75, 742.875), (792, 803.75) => -0.5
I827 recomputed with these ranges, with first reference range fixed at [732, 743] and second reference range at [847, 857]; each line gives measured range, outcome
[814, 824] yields -0.7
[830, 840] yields 2.2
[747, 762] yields -1.8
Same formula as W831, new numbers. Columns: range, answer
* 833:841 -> 31.3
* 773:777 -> 45.4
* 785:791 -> 46.7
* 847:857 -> 40.6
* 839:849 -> 36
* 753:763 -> 44.3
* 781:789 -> 45.2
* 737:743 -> 39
